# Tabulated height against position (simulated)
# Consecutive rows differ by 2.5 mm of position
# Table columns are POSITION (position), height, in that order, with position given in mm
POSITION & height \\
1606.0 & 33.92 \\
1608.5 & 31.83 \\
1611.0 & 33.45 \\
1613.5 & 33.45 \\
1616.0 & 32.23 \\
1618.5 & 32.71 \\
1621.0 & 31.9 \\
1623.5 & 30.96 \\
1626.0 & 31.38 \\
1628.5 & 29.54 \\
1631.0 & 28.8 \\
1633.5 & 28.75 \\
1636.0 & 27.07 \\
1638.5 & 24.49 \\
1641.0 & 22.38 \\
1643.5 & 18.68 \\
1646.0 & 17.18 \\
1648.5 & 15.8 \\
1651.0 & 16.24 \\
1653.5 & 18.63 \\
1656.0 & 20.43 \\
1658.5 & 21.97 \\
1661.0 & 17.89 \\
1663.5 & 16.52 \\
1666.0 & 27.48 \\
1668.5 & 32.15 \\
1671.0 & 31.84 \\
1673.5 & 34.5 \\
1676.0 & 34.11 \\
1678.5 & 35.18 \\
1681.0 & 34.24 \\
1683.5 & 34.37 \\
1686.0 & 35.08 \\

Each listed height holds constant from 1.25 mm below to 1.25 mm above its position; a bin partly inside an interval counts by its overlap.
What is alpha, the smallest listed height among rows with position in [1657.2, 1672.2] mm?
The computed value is 16.52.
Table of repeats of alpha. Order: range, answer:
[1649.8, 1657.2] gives 16.24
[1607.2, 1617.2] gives 31.83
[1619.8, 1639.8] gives 24.49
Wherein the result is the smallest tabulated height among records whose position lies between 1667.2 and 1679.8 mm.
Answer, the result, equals 31.84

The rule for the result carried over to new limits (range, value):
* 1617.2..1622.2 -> 31.9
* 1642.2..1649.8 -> 15.8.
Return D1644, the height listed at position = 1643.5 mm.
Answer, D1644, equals 18.68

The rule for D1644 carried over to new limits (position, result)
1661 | 17.89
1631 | 28.8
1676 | 34.11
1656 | 20.43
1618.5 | 32.71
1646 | 17.18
